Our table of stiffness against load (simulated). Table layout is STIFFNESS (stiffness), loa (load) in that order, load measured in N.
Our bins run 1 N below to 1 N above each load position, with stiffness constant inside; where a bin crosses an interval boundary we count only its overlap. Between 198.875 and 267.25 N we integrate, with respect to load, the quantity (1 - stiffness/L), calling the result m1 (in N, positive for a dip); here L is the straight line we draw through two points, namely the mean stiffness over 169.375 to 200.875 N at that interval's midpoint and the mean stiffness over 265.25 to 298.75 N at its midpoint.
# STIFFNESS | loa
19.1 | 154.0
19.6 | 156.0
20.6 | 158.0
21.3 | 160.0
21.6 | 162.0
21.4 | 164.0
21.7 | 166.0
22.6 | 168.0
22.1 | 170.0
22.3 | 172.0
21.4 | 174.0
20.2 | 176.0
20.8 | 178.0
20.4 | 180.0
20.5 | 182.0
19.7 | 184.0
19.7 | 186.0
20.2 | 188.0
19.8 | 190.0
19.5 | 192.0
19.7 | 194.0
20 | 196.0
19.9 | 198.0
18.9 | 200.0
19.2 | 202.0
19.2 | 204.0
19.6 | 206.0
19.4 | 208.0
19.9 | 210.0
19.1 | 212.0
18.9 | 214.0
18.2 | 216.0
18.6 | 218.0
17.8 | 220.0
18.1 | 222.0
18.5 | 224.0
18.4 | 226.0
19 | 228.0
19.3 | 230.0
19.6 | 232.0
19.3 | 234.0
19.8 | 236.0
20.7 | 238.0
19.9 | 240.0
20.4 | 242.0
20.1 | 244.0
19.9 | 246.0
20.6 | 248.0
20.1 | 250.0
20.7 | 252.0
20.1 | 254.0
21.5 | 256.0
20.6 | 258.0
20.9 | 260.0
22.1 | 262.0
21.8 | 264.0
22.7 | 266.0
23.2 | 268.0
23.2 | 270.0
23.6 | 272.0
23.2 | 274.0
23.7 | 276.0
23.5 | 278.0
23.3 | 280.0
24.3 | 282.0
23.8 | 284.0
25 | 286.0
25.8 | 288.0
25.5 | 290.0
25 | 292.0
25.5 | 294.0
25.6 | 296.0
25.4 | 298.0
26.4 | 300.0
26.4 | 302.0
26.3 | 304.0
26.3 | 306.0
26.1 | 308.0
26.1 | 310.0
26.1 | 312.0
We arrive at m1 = 7.6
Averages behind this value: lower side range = 20.3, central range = 19.8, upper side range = 24.3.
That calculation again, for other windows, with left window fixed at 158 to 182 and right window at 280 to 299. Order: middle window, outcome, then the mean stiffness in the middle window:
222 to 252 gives 4.8 N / 19.7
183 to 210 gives 3.1 N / 19.6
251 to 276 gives 2.3 N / 22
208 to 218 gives 1.6 N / 19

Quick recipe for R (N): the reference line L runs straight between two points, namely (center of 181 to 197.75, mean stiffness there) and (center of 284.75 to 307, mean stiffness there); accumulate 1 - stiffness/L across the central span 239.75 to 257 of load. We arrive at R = 2.0 N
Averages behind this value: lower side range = 19.9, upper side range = 25.7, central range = 20.4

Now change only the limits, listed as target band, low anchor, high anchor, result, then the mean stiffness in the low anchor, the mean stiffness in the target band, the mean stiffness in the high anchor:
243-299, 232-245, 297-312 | 0.4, 20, 22.9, 26.1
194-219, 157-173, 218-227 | -0.1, 21.7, 19.3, 18.2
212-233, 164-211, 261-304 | 3.0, 20.3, 18.7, 24.3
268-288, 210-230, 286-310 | 0.1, 18.6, 23.8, 25.8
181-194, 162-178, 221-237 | 0.6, 21.6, 19.9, 19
